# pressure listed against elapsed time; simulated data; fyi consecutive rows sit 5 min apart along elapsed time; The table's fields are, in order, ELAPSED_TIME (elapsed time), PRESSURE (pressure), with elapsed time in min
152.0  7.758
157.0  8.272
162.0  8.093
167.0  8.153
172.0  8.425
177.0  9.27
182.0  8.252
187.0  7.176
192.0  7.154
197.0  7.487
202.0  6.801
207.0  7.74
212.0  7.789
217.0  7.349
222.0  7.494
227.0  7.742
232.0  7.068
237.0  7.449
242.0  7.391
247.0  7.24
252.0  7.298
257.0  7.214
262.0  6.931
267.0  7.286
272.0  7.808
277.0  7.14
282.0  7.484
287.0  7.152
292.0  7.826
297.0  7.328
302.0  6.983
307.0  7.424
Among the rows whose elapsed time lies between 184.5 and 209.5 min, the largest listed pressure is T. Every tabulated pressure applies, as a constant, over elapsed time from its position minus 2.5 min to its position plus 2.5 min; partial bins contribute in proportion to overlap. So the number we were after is 7.74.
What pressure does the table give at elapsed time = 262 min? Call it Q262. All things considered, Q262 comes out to 6.931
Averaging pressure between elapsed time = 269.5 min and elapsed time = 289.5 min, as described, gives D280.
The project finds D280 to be 7.4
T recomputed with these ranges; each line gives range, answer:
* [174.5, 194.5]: 9.27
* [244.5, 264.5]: 7.298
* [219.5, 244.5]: 7.742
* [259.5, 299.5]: 7.826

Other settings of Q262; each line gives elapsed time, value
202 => 6.801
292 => 7.826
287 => 7.152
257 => 7.214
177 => 9.27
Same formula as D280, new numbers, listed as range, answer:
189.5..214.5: 7.39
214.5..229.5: 7.53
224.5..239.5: 7.42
